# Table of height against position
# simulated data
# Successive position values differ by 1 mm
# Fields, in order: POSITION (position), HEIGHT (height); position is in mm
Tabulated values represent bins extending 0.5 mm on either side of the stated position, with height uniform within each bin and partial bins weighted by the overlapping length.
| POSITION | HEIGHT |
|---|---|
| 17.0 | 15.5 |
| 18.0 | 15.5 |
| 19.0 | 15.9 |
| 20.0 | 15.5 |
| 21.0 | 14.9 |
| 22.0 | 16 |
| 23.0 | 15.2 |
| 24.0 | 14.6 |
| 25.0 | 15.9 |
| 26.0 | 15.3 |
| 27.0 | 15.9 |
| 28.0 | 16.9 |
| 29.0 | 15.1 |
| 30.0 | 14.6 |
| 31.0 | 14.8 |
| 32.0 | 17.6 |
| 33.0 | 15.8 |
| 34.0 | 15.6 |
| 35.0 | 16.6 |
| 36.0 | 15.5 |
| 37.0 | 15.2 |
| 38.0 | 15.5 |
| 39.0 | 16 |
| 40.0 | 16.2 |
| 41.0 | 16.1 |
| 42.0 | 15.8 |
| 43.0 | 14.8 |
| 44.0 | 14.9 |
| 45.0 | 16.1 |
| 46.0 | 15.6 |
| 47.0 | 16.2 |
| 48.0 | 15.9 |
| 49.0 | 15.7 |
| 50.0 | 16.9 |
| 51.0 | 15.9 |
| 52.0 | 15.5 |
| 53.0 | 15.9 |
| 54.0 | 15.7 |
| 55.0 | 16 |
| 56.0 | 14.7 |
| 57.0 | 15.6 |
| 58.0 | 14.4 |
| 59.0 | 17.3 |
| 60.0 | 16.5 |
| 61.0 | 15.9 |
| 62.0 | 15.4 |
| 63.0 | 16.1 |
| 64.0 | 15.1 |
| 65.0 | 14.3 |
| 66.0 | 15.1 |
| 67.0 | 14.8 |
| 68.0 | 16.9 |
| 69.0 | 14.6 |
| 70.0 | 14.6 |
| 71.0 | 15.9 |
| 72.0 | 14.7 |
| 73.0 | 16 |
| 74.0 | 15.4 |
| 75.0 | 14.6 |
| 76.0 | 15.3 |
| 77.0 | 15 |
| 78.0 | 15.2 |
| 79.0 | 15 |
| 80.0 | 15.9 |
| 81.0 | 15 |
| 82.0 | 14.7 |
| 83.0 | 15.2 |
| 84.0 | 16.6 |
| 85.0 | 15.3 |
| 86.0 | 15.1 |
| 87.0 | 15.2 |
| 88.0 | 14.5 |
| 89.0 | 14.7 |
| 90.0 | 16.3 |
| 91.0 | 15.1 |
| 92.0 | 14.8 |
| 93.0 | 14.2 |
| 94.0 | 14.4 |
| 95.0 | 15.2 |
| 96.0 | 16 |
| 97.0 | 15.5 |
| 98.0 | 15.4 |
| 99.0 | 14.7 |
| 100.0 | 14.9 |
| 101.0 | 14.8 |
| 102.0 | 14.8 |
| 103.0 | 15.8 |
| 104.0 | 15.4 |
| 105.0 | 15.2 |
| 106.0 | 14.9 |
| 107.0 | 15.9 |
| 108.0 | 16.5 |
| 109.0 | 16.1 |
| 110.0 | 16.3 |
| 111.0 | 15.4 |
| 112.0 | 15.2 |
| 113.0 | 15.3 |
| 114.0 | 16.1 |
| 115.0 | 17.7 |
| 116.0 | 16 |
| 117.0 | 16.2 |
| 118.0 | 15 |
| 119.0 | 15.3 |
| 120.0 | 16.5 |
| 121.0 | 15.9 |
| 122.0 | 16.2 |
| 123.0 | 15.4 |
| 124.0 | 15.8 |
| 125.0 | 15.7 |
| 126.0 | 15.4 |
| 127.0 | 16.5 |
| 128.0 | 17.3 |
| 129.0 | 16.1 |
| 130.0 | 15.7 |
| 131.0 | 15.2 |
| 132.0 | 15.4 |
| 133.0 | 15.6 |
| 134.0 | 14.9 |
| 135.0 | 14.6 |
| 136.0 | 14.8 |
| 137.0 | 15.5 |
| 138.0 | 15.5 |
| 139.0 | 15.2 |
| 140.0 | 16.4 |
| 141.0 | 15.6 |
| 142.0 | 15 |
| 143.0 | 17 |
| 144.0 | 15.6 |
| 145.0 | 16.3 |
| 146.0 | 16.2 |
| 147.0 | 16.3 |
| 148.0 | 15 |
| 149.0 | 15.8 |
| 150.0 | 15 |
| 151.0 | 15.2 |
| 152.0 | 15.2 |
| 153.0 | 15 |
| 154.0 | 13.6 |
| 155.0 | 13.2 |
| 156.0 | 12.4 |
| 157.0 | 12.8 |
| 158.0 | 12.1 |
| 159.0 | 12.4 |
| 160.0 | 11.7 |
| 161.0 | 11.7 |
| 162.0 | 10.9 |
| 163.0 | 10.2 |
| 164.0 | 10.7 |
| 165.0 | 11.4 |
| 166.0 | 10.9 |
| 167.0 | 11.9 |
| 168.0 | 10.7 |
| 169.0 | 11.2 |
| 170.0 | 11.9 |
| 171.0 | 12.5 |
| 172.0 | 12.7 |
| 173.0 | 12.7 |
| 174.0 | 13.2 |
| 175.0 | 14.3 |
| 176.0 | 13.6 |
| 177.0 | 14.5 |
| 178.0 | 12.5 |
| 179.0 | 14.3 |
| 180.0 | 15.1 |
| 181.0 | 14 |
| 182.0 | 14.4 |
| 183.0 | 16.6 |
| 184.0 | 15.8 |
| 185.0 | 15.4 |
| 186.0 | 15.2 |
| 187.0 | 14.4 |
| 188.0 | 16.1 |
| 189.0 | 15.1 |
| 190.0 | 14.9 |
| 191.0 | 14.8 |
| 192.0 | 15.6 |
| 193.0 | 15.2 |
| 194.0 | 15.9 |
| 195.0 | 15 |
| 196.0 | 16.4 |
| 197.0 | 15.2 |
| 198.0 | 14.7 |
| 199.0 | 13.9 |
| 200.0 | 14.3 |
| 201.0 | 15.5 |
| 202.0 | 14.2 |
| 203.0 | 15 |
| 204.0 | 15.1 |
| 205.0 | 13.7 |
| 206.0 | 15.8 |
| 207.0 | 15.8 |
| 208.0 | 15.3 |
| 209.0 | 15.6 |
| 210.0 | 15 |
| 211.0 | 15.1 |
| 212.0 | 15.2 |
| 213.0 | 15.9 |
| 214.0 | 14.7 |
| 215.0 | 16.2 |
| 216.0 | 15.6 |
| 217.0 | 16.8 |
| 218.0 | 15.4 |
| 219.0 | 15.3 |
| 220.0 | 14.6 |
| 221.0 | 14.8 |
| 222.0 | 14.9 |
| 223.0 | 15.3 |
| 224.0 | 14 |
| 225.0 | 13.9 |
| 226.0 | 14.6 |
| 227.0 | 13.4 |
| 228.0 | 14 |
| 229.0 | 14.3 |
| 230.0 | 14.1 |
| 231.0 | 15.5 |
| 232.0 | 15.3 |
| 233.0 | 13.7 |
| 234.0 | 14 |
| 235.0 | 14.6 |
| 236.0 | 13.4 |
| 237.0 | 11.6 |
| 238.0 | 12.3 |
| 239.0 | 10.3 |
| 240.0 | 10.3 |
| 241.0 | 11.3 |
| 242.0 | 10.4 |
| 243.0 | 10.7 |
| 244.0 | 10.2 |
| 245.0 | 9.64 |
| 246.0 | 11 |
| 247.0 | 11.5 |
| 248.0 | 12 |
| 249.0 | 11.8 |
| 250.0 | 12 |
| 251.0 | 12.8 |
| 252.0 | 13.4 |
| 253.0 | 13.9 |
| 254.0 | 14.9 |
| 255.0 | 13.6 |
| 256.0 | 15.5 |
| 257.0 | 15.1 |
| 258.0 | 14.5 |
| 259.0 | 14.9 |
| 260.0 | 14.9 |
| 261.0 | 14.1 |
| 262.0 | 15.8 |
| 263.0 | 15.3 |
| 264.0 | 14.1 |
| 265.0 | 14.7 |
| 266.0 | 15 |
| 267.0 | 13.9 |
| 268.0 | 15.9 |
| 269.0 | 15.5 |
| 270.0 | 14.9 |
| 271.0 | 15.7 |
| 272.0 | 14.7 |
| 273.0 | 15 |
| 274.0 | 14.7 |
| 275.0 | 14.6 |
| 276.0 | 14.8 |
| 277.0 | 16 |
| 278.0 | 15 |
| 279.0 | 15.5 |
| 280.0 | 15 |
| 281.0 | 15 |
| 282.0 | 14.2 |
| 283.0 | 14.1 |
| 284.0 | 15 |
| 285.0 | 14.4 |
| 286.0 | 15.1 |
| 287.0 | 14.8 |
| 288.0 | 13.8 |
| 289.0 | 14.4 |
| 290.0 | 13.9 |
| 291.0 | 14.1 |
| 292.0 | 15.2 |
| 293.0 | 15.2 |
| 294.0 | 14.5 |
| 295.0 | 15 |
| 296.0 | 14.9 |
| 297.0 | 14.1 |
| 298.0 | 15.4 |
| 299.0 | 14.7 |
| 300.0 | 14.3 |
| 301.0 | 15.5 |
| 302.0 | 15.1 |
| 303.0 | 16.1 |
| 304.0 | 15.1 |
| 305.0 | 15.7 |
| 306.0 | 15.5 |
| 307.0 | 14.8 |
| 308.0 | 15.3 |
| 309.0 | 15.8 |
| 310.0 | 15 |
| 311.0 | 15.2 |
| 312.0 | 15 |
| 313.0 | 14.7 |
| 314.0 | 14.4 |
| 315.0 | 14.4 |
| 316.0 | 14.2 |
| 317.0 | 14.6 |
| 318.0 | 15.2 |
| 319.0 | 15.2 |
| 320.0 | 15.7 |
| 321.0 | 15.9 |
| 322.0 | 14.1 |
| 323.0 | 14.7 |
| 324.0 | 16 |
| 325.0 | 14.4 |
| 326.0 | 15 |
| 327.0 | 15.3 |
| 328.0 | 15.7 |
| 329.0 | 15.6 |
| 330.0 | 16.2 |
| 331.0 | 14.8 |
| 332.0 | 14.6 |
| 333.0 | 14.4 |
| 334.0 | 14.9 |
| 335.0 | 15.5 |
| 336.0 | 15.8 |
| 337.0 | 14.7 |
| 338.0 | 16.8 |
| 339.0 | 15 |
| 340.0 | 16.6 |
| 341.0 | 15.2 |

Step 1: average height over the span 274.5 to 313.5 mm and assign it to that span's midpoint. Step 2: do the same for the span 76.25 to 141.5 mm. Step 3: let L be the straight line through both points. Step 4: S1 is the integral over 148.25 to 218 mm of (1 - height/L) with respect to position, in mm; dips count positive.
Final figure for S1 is 5.1 mm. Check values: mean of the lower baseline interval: 15.5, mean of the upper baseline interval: 14.9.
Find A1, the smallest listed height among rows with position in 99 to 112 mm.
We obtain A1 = 14.7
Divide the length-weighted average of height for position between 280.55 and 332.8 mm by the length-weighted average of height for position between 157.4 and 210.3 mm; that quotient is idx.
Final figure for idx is 1.07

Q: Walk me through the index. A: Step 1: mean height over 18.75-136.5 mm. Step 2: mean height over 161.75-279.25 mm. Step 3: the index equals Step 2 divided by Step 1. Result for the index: 0.9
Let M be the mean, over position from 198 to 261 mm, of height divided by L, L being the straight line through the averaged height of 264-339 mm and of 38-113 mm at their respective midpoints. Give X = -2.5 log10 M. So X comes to 0.09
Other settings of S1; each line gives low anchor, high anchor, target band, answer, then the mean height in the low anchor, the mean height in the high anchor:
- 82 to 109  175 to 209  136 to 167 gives 2.3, 15.3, 14.9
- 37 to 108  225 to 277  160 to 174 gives 2.8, 15.4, 13.6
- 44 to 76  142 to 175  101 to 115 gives -1.2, 15.6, 13.3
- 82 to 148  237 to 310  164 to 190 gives 2.4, 15.6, 14.1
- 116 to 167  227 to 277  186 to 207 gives -1.4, 14.7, 13.6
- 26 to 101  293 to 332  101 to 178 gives 3.9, 15.5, 15.1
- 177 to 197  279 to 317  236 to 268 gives 4.1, 15.1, 14.8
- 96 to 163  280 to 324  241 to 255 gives 2.9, 15.2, 14.9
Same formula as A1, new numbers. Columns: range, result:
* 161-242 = 10.2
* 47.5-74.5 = 14.3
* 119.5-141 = 14.6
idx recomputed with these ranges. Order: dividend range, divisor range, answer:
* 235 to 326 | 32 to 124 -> 0.92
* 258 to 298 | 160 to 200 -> 1.08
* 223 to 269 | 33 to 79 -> 0.86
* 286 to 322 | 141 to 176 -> 1.12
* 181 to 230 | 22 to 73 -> 0.96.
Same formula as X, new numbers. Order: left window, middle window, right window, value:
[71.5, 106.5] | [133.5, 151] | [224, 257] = -0.088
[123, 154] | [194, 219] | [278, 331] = 0.007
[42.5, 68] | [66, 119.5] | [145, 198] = -0.022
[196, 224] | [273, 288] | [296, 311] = 0.023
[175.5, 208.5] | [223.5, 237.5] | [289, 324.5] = 0.070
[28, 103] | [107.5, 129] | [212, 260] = -0.079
